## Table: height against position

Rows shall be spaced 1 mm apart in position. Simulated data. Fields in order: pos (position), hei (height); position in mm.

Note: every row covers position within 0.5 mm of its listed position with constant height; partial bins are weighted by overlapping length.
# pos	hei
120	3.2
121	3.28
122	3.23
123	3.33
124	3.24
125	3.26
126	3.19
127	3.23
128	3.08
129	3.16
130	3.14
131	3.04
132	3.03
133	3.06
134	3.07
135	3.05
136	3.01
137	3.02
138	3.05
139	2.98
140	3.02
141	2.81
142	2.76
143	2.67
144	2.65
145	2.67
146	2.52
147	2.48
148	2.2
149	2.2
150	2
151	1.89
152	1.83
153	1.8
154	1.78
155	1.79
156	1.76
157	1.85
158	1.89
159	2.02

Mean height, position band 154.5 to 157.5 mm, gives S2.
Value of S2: 1.8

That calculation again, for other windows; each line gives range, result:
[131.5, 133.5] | 3.04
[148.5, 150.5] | 2.1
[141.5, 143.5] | 2.71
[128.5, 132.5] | 3.09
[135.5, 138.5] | 3.03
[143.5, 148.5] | 2.5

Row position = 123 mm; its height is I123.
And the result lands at 3.33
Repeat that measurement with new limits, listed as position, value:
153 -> 1.8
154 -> 1.78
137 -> 3.02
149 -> 2.2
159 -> 2.02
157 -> 1.85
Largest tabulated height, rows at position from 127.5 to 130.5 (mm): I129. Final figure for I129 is 3.16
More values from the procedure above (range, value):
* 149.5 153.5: 2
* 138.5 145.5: 3.02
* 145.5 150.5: 2.52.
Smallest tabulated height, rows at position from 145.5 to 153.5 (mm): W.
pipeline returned 1.8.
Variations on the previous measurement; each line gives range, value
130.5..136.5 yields 3.01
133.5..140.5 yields 2.98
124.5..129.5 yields 3.08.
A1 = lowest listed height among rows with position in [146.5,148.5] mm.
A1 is 2.2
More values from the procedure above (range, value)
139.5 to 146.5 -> 2.52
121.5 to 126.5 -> 3.19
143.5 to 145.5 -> 2.65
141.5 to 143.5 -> 2.67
